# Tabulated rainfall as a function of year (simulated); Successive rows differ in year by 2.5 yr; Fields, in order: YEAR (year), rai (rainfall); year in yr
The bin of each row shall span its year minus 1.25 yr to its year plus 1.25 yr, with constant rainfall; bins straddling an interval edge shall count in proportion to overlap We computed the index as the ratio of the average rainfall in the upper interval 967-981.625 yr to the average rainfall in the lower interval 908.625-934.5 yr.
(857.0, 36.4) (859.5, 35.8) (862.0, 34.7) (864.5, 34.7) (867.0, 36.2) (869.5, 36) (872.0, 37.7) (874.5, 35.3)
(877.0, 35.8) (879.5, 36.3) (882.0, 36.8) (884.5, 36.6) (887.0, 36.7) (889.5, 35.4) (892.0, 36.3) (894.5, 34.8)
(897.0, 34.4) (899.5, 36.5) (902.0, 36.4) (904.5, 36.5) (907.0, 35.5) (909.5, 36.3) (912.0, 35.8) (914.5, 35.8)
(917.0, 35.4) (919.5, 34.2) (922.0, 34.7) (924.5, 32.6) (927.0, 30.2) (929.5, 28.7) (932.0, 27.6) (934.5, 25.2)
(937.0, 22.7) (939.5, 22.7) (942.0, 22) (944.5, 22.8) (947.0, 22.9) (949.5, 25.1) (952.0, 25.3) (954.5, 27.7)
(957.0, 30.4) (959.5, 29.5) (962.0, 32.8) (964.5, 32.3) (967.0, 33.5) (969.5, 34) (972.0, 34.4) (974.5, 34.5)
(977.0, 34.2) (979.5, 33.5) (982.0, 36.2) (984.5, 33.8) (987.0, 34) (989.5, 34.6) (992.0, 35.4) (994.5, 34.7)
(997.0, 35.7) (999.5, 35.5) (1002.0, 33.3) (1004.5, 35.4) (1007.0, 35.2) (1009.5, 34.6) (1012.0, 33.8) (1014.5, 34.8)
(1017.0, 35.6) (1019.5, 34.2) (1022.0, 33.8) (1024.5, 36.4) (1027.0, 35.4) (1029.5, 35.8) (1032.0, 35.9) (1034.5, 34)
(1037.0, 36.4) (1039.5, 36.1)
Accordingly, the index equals 1.05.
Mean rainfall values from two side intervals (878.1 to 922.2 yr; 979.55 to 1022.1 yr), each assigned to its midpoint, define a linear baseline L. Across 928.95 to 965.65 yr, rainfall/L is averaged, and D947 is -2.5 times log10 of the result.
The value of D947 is 0.313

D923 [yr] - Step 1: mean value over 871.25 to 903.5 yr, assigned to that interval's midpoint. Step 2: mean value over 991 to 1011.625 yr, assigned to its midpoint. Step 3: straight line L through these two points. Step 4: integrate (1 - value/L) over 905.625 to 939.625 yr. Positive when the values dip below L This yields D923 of 4.0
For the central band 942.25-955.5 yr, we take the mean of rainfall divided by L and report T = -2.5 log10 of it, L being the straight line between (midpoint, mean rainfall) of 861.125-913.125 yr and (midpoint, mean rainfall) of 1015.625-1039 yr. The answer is 0.41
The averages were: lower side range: 35.9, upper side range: 35.3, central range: 24.5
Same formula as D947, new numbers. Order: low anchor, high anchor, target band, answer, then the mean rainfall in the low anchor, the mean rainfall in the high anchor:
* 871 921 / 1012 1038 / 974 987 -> 0.032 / 35.9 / 35.1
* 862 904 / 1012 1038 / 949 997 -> 0.090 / 36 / 35.1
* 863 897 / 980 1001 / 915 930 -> 0.082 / 36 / 34.9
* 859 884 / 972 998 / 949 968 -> 0.176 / 36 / 34.6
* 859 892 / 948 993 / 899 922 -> -0.035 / 36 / 32.2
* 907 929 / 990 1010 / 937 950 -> 0.442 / 34.2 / 35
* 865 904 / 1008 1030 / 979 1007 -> 0.011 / 36.1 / 34.9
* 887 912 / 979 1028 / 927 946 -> 0.385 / 35.8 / 34.8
